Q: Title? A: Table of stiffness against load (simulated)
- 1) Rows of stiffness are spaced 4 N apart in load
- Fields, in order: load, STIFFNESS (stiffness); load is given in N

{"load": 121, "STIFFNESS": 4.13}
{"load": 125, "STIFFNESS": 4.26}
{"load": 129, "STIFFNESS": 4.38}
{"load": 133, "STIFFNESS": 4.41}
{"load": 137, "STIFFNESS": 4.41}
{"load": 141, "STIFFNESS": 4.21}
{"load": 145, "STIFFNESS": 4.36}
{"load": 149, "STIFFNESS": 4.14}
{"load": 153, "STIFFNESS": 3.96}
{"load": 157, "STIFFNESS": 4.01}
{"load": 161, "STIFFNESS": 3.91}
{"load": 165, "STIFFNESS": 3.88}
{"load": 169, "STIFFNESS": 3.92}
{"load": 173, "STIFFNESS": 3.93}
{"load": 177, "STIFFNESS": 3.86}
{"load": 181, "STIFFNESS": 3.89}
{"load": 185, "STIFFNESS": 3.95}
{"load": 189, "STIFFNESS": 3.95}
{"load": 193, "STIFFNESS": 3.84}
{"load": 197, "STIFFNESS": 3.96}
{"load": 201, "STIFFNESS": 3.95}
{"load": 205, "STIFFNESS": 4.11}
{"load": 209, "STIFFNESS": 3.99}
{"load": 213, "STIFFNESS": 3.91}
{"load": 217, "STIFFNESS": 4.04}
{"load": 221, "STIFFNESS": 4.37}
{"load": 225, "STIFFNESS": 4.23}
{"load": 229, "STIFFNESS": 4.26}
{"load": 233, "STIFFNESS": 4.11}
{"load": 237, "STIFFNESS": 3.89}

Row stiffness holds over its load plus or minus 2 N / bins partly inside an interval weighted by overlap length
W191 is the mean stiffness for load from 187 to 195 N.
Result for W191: 3.9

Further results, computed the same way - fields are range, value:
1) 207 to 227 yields 4.11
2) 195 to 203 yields 3.96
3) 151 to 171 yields 3.94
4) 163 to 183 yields 3.9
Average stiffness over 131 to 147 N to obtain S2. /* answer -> 4.35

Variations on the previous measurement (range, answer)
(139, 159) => 4.14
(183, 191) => 3.95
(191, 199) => 3.9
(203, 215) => 4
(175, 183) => 3.88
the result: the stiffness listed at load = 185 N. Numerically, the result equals 3.95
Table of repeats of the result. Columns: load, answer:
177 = 3.86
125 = 4.26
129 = 4.38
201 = 3.95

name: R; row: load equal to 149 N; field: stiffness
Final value 4.14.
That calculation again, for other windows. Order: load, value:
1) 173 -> 3.93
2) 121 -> 4.13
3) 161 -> 3.91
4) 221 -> 4.37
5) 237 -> 3.89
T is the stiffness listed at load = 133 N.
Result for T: 4.41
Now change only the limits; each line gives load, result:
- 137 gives 4.41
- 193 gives 3.84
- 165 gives 3.88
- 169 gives 3.92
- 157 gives 4.01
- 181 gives 3.89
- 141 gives 4.21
